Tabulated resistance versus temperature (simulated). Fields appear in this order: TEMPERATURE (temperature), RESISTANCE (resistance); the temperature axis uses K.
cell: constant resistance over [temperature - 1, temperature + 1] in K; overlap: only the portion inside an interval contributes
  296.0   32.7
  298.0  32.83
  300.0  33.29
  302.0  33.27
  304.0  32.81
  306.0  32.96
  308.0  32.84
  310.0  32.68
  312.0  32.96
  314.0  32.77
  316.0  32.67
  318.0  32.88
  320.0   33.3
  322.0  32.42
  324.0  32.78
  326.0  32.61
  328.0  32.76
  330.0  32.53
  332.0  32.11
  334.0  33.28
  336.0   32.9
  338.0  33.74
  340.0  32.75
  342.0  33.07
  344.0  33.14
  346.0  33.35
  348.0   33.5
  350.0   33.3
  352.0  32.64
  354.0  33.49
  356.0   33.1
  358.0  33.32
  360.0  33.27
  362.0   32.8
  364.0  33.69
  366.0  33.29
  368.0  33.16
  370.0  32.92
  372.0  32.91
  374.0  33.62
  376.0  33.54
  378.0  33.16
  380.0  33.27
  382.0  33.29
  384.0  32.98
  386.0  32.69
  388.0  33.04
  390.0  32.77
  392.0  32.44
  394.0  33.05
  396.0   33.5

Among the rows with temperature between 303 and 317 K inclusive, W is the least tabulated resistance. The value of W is 32.67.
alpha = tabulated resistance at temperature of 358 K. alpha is 33.32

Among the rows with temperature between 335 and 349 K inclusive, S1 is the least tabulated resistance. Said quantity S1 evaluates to 32.75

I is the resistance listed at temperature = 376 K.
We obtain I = 33.54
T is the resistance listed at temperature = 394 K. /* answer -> 33.05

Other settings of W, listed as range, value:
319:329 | 32.42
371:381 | 32.91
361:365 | 32.8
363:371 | 32.92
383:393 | 32.44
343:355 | 32.64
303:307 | 32.81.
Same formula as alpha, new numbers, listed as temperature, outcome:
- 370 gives 32.92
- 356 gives 33.1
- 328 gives 32.76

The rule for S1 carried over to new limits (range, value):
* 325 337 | 32.11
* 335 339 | 32.9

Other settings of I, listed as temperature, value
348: 33.5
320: 33.3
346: 33.35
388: 33.04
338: 33.74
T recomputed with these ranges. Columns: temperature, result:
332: 32.11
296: 32.7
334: 33.28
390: 32.77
